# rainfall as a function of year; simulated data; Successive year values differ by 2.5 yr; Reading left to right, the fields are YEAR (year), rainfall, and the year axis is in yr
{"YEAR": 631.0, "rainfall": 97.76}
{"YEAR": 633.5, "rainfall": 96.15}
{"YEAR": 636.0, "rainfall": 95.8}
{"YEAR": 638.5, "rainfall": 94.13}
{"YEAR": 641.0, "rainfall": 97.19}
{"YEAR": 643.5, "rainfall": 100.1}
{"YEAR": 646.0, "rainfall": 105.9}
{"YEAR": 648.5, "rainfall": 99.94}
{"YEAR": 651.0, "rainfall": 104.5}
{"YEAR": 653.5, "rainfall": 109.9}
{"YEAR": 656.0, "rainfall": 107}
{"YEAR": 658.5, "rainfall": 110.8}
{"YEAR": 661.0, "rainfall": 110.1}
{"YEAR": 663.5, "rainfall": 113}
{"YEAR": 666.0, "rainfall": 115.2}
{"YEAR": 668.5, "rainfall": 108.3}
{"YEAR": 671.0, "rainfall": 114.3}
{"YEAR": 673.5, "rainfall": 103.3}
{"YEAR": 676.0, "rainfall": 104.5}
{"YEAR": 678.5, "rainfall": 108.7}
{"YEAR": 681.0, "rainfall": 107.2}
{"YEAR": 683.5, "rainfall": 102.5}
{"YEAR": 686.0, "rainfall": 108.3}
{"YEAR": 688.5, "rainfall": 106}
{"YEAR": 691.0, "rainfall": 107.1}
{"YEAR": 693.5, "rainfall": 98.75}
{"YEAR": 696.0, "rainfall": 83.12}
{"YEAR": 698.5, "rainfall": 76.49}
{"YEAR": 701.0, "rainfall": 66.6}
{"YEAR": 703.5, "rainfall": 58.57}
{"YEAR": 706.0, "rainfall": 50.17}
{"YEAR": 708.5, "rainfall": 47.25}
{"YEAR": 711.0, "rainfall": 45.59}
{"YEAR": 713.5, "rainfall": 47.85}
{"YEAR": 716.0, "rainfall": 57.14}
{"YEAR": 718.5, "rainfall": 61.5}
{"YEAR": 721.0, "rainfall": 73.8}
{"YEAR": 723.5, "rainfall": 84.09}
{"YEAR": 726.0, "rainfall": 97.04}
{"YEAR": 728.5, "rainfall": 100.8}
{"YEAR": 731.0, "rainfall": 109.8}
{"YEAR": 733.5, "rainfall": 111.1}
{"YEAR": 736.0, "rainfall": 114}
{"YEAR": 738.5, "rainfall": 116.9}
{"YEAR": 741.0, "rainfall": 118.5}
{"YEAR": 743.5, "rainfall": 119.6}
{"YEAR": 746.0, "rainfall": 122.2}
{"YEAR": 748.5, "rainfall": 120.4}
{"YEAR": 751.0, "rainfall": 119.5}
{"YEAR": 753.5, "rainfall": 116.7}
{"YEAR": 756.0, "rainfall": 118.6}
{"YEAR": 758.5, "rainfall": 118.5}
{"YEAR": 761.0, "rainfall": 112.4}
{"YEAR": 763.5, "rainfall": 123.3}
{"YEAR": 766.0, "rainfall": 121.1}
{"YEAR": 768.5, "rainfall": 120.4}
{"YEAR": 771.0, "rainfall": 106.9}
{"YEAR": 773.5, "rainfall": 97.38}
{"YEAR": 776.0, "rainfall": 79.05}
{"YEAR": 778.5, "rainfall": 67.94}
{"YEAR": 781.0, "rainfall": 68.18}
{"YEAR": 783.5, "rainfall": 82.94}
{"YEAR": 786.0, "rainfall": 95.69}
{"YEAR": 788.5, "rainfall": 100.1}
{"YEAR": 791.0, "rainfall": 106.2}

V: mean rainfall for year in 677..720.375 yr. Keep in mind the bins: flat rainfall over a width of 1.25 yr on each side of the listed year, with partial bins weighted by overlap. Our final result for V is 78.5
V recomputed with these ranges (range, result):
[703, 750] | 87.8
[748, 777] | 113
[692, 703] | 80.3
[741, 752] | 120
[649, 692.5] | 108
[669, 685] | 107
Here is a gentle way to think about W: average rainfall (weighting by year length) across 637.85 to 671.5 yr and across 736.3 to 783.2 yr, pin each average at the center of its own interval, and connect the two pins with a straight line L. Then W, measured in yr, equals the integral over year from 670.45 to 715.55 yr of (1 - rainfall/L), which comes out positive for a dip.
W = 9.62 yr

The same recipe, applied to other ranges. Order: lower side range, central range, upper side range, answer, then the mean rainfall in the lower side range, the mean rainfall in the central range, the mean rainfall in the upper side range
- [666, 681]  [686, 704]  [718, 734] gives 2.5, 108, 87.9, 91.6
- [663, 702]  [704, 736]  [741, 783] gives 9.1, 101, 75.1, 108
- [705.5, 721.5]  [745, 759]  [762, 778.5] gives -4.9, 54.1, 119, 105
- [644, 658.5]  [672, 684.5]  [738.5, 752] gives 0.5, 106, 105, 120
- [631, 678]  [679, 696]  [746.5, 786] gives 0.2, 105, 104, 105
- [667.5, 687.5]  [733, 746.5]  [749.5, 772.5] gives -0.3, 107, 117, 117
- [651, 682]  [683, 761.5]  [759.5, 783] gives 7.8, 109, 93.2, 99.3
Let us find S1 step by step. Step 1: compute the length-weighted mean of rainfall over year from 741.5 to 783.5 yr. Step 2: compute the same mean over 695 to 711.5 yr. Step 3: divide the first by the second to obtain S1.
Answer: 1.8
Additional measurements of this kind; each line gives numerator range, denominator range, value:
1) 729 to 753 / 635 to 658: 1.14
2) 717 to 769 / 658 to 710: 1.15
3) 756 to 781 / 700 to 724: 1.78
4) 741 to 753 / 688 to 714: 1.68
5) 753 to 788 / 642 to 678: 0.95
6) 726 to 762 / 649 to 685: 1.06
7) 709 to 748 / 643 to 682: 0.85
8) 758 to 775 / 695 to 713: 1.88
